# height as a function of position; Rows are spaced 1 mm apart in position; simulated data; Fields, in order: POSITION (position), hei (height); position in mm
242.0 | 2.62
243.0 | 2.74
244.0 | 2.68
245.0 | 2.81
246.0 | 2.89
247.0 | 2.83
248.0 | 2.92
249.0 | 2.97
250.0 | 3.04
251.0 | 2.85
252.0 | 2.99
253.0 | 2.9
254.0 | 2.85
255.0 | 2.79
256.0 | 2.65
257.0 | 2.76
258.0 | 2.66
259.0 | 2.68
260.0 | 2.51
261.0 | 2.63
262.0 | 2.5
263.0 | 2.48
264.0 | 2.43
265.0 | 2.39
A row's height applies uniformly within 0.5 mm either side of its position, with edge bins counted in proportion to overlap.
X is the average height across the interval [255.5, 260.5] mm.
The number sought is 2.65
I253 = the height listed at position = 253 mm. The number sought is 2.9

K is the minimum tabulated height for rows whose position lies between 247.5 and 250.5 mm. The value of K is 2.92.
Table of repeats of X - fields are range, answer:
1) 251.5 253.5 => 2.95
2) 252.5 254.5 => 2.88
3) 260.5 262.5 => 2.56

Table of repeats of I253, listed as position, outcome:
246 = 2.89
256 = 2.65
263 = 2.48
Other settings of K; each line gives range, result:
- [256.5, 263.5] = 2.48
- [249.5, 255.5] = 2.79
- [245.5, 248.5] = 2.83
